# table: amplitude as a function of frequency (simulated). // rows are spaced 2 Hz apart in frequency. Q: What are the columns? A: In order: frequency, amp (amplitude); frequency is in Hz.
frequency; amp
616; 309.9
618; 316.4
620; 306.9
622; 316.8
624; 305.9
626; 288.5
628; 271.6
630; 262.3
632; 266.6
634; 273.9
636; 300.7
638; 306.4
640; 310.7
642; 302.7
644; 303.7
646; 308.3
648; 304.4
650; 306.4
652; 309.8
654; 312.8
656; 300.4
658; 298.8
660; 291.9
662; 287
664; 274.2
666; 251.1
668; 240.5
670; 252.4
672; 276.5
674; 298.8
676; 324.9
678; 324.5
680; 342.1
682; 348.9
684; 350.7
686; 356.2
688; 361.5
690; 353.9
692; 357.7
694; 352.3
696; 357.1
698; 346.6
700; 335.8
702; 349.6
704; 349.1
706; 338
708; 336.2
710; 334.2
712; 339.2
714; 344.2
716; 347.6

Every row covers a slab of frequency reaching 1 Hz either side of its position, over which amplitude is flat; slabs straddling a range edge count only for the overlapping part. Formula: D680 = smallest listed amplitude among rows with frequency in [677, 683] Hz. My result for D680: 324.5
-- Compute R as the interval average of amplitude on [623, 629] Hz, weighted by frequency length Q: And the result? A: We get 289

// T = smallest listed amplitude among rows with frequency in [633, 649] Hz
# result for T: 273.9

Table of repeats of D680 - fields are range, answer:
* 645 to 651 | 304.4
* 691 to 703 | 335.8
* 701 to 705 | 349.1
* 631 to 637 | 266.6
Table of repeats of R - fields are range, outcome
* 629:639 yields 282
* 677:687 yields 344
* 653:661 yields 301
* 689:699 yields 354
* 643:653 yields 307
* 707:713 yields 337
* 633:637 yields 287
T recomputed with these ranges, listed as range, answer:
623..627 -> 288.5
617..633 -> 262.3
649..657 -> 300.4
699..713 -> 334.2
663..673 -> 240.5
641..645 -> 302.7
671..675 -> 276.5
